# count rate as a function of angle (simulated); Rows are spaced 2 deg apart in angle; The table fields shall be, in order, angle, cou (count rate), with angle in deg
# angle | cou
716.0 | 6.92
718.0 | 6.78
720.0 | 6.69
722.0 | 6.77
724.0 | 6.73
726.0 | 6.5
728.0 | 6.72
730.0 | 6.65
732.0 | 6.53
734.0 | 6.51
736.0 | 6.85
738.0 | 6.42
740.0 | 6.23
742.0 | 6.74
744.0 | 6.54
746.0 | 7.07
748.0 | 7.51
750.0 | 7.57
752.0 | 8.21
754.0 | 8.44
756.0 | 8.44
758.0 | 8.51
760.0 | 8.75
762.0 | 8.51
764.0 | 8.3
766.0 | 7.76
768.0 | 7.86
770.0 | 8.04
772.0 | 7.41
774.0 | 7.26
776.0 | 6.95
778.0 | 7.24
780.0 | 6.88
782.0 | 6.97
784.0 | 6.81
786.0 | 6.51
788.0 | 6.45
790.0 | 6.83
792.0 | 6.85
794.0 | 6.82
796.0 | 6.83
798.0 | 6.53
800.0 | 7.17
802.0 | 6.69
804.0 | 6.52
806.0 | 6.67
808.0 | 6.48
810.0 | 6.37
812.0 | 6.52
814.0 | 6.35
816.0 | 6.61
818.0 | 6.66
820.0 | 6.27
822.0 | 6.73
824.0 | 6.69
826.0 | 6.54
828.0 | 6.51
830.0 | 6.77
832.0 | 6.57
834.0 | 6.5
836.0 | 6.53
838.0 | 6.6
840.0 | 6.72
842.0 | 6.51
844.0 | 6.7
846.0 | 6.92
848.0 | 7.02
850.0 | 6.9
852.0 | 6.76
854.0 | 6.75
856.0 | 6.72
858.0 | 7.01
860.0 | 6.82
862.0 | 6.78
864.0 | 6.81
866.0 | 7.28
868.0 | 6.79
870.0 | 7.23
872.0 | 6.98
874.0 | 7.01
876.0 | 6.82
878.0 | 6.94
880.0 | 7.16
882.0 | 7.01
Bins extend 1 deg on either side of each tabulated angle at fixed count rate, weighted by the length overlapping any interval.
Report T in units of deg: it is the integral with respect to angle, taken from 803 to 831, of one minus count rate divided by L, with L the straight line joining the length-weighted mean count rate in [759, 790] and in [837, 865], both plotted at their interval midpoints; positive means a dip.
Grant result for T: 2.1 deg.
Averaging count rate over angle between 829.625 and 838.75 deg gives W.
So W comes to 6.58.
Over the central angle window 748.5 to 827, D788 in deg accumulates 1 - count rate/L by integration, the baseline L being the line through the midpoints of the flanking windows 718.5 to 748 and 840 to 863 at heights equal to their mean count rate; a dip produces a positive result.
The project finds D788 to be -4.97 deg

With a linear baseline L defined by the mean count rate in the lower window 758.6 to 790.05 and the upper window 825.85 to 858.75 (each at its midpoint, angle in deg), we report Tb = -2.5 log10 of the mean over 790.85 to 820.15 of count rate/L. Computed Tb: 0.075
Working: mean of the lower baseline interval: 7.44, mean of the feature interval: 6.63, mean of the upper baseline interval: 6.71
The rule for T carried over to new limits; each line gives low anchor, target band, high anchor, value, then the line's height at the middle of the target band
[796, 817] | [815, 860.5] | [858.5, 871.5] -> 0.70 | 6.79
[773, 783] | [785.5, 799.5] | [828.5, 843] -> 0.47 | 6.94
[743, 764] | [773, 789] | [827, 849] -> 1.41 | 7.55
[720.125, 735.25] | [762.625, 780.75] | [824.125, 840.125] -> -2.56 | 6.62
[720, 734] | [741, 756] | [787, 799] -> -1.89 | 6.67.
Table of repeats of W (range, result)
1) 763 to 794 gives 7.2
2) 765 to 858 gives 6.8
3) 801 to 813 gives 6.54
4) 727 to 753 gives 6.89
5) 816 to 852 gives 6.66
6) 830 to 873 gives 6.8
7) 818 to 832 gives 6.59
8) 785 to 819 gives 6.64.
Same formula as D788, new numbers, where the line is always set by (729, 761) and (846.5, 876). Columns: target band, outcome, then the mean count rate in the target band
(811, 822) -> 0.9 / 6.5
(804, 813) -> 0.7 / 6.51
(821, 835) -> 0.8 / 6.62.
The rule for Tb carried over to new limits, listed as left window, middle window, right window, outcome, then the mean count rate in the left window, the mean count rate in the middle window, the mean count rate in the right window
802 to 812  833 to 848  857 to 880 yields 0.02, 6.53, 6.67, 6.96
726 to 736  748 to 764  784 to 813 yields -0.24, 6.62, 8.29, 6.67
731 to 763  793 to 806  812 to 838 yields 0.01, 7.43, 6.75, 6.56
